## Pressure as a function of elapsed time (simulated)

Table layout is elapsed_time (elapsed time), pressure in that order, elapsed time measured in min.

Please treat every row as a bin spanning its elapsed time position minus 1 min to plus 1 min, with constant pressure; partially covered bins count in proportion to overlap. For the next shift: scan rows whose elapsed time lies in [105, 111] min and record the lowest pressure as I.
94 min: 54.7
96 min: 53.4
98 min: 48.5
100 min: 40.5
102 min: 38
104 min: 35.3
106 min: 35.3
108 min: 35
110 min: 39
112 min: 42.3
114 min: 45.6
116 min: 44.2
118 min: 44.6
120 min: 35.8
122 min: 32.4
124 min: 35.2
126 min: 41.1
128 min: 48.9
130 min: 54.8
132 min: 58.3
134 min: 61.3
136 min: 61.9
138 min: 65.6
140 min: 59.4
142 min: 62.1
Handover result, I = 35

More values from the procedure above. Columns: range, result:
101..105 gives 35.3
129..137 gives 54.8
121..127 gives 32.4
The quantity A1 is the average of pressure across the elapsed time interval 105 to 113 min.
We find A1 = 37.9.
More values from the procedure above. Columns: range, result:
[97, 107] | 39.5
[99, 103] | 39.2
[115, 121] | 41.5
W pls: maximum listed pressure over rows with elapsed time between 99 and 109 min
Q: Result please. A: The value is 40.5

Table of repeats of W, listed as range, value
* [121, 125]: 35.2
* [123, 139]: 65.6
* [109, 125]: 45.6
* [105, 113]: 42.3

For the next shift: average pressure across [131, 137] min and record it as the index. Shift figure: 60.5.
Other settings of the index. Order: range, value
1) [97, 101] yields 44.5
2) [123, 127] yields 38.2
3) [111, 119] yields 44.2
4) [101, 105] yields 36.6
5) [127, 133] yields 54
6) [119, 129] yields 38.7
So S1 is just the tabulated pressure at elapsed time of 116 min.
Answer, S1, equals 44.2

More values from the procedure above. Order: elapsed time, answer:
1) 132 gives 58.3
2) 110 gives 39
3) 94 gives 54.7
